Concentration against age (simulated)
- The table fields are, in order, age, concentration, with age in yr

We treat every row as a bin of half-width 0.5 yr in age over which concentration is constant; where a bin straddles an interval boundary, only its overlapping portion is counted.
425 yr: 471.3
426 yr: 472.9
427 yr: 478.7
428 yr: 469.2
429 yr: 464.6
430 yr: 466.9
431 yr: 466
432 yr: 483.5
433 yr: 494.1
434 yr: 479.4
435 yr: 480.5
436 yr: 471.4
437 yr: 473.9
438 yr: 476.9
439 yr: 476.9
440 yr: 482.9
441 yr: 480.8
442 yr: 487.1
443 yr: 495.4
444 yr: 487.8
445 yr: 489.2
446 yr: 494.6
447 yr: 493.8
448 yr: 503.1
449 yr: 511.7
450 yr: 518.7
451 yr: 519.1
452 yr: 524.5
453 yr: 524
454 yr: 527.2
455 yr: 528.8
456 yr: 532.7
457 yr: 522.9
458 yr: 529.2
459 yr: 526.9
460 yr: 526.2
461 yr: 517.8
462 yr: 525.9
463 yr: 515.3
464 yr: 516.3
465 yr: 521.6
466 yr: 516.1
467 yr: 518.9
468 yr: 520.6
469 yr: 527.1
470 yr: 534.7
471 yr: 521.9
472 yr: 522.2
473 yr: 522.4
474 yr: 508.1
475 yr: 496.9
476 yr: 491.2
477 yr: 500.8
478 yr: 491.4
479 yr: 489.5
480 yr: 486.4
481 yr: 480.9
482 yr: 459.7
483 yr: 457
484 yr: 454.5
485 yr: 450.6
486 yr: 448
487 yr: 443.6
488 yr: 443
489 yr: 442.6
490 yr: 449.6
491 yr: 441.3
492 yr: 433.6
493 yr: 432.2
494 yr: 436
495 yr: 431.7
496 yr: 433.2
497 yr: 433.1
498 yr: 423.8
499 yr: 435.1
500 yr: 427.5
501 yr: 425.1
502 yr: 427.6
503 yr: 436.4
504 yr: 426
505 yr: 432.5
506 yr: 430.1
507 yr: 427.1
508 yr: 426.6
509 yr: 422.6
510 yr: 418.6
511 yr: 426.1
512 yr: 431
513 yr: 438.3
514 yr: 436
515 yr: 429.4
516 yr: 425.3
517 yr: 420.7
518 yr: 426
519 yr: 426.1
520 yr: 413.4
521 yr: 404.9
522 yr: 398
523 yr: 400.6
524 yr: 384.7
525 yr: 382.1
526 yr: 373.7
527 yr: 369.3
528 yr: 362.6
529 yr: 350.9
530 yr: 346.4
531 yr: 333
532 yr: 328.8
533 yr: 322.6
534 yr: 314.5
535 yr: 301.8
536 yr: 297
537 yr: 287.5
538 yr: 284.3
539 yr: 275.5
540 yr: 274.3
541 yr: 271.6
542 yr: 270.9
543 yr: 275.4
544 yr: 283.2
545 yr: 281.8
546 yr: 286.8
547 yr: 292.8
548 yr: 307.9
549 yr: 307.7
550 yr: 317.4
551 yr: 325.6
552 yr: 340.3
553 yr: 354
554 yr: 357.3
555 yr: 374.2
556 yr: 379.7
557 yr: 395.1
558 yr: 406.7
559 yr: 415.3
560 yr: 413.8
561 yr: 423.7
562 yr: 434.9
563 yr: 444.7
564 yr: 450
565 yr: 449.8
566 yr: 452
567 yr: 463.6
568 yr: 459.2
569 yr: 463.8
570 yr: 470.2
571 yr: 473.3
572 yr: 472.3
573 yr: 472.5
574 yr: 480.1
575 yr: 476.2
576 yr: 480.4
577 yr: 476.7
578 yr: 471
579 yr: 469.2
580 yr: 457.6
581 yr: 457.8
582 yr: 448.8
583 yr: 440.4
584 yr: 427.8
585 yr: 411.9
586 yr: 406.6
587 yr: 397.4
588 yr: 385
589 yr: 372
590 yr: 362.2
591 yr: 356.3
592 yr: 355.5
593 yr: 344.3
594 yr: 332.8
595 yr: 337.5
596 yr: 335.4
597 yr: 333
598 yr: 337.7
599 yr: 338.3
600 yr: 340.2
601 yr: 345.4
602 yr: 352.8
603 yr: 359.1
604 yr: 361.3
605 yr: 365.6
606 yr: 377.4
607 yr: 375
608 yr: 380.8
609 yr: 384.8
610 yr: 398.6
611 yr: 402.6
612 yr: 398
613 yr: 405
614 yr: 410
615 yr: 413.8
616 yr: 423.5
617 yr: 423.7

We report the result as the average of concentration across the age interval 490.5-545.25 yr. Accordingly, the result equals 383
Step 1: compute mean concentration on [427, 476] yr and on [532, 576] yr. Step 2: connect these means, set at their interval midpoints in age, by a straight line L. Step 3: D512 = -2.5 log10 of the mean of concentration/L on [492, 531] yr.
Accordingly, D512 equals 0.031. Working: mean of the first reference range 504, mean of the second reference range 371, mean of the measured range 414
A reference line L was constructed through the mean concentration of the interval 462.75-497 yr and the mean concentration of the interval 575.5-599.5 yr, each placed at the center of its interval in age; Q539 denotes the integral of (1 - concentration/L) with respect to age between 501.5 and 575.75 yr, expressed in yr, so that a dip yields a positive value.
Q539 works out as 8.4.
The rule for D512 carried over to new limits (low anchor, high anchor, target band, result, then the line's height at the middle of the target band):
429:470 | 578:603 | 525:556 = 0.32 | 425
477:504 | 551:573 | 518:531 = 0.14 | 435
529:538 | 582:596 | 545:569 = -0.12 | 343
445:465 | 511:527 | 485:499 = 0.04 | 457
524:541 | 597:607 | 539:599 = -0.14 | 340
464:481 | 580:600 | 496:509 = 0.11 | 476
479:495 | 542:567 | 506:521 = -0.02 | 418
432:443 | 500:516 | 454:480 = -0.13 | 459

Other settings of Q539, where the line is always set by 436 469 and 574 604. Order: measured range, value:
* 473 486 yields 0.1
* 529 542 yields 4.0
